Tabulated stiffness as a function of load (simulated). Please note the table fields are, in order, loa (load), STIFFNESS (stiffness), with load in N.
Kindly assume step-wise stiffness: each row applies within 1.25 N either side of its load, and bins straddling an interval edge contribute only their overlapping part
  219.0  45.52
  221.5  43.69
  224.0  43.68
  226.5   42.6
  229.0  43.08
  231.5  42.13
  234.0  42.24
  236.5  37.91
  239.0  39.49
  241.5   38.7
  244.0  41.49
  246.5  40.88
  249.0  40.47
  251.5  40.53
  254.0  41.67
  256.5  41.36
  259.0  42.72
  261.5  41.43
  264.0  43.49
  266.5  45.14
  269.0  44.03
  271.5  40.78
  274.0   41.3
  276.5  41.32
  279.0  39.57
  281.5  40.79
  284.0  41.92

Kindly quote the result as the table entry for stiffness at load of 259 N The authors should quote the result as 42.72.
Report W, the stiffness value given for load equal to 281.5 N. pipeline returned 40.79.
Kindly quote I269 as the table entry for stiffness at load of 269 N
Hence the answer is 44.03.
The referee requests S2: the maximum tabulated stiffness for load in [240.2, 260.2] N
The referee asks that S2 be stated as 42.72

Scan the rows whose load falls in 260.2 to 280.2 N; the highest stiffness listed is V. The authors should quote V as 45.14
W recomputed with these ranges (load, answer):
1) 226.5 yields 42.6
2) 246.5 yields 40.88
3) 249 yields 40.47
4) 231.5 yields 42.13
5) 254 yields 41.67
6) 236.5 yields 37.91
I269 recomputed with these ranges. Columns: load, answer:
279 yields 39.57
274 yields 41.3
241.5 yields 38.7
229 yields 43.08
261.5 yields 41.43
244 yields 41.49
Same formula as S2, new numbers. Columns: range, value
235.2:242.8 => 39.49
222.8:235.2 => 43.68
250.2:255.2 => 41.67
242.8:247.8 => 41.49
